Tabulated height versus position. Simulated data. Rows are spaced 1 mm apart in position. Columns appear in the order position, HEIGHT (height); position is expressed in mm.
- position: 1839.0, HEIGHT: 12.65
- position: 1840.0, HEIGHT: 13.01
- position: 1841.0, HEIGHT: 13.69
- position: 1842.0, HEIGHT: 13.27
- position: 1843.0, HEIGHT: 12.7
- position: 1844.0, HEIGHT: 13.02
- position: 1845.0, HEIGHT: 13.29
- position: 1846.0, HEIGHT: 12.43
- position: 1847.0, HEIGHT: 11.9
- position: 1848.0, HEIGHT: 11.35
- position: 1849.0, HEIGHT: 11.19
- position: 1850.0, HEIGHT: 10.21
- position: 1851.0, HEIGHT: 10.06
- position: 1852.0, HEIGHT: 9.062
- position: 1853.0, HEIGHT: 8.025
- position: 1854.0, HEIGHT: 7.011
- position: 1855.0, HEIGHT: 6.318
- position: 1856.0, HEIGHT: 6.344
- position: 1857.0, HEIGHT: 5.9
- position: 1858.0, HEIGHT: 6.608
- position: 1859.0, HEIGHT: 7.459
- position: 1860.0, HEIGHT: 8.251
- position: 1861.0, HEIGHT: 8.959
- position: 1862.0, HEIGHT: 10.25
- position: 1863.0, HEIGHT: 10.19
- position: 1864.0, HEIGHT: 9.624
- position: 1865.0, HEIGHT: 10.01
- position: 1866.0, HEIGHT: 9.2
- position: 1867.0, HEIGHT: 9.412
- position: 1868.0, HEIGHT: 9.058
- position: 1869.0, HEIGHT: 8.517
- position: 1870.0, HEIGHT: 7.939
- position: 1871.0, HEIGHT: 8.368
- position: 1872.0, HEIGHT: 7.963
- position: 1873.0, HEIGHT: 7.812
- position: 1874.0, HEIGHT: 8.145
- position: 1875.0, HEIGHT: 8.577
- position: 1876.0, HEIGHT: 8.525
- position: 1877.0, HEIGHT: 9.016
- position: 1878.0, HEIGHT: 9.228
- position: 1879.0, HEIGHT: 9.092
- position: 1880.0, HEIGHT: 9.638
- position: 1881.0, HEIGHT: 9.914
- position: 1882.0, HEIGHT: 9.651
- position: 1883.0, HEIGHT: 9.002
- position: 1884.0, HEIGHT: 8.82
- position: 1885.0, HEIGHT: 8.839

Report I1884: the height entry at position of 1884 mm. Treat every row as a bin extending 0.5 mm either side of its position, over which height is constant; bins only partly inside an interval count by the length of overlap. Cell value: 8.82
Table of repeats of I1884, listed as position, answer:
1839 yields 12.65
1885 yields 8.839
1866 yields 9.2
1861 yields 8.959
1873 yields 7.812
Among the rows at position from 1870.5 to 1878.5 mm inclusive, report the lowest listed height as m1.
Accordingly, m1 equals 7.812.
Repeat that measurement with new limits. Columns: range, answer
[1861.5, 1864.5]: 9.624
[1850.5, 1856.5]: 6.318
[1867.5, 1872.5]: 7.939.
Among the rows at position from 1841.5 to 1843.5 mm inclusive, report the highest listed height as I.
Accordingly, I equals 13.27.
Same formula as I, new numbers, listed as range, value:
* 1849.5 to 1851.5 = 10.21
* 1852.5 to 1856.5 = 8.025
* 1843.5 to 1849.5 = 13.29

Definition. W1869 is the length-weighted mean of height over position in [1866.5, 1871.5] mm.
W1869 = 8.66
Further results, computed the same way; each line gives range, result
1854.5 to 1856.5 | 6.33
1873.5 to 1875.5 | 8.36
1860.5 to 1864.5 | 9.76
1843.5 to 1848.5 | 12.4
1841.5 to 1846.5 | 12.9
